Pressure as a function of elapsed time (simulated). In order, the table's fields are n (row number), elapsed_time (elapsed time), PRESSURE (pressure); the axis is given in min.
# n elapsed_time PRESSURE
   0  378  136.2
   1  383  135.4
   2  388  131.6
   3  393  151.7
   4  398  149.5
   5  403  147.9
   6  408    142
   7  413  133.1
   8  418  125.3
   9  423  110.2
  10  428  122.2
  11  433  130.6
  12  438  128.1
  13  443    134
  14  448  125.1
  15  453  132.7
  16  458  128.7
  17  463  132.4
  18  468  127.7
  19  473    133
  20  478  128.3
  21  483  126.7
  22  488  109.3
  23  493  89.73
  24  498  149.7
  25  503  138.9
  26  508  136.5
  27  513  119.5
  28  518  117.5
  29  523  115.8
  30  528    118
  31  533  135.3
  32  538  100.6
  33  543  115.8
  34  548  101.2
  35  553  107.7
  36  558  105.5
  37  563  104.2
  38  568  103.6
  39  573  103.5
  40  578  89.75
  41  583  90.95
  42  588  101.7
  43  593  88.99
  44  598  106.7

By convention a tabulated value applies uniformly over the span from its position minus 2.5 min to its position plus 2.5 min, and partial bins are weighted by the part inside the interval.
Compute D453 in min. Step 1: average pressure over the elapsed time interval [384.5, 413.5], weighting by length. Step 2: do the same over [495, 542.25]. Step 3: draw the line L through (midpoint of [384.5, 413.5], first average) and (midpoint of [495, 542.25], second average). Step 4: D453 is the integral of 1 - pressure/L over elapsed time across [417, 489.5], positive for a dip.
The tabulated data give 4.4 min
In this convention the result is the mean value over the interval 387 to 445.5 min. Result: 134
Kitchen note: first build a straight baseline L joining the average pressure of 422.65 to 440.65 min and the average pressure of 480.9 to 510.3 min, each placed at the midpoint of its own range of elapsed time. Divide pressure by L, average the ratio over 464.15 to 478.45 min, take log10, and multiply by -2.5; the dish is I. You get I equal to -0.045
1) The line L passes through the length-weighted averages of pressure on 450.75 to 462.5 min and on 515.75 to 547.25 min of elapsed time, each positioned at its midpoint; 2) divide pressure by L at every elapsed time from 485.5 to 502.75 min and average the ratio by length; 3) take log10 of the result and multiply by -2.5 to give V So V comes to 0.04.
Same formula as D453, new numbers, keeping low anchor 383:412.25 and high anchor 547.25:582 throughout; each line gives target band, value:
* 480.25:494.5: 1.3 min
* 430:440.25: 0.4 min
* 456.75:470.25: -0.3 min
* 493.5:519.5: -3.0 min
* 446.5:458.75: 0.0 min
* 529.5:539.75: -0.9 min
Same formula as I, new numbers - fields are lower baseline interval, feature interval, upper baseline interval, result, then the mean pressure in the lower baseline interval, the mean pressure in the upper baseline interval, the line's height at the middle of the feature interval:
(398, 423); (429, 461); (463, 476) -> 0.026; 136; 131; 133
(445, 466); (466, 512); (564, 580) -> -0.048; 130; 99.7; 121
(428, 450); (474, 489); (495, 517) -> 0.069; 129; 134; 132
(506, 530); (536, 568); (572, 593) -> 0.016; 121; 95.1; 107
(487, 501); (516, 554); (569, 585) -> -0.072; 118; 95.7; 107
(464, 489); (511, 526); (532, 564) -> -0.012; 126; 109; 116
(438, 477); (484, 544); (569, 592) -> -0.057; 130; 96.5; 115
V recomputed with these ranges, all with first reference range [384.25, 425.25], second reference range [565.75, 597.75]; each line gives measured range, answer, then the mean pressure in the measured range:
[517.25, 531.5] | -0.08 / 118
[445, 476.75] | -0.05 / 130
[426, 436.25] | 0.03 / 127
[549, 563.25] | -0.03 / 106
